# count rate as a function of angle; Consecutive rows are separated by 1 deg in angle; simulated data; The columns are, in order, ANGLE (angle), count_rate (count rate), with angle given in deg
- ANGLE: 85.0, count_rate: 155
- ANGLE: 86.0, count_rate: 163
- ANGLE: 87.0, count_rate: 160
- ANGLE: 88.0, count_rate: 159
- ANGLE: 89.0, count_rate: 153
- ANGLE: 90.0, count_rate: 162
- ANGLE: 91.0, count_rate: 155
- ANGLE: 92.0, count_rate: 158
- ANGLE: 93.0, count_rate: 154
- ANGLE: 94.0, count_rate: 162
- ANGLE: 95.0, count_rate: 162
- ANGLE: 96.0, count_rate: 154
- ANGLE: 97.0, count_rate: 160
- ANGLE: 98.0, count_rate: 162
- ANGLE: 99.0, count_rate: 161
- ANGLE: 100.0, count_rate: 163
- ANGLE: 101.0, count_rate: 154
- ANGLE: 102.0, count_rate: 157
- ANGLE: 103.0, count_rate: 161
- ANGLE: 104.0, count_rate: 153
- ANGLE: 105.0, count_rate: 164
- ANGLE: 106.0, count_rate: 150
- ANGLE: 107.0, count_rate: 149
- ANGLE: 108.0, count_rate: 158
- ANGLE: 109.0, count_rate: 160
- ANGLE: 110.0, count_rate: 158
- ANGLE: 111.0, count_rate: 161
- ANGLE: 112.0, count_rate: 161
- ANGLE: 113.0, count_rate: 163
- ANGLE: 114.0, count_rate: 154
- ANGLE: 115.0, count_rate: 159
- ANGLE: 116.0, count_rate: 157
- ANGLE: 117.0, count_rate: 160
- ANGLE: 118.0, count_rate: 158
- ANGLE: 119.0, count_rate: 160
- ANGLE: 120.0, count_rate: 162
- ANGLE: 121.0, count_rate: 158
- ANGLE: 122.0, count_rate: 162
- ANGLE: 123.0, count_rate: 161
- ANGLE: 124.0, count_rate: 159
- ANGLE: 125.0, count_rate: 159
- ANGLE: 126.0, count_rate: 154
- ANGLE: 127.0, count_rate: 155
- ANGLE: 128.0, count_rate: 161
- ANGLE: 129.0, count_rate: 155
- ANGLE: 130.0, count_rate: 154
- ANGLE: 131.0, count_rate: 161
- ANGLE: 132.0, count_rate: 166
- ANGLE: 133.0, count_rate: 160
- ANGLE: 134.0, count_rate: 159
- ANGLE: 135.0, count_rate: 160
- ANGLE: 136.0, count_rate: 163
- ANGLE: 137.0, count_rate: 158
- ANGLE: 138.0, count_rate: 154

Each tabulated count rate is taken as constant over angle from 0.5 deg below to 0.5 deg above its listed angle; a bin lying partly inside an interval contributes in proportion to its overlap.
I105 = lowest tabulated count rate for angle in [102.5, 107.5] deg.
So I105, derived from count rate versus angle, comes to 149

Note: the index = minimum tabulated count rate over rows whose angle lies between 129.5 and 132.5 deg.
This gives 154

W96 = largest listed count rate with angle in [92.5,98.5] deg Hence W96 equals 162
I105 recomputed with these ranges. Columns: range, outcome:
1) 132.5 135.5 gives 159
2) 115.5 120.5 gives 157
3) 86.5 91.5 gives 153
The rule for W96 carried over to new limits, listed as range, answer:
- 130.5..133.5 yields 166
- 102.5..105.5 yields 164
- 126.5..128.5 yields 161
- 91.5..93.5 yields 158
